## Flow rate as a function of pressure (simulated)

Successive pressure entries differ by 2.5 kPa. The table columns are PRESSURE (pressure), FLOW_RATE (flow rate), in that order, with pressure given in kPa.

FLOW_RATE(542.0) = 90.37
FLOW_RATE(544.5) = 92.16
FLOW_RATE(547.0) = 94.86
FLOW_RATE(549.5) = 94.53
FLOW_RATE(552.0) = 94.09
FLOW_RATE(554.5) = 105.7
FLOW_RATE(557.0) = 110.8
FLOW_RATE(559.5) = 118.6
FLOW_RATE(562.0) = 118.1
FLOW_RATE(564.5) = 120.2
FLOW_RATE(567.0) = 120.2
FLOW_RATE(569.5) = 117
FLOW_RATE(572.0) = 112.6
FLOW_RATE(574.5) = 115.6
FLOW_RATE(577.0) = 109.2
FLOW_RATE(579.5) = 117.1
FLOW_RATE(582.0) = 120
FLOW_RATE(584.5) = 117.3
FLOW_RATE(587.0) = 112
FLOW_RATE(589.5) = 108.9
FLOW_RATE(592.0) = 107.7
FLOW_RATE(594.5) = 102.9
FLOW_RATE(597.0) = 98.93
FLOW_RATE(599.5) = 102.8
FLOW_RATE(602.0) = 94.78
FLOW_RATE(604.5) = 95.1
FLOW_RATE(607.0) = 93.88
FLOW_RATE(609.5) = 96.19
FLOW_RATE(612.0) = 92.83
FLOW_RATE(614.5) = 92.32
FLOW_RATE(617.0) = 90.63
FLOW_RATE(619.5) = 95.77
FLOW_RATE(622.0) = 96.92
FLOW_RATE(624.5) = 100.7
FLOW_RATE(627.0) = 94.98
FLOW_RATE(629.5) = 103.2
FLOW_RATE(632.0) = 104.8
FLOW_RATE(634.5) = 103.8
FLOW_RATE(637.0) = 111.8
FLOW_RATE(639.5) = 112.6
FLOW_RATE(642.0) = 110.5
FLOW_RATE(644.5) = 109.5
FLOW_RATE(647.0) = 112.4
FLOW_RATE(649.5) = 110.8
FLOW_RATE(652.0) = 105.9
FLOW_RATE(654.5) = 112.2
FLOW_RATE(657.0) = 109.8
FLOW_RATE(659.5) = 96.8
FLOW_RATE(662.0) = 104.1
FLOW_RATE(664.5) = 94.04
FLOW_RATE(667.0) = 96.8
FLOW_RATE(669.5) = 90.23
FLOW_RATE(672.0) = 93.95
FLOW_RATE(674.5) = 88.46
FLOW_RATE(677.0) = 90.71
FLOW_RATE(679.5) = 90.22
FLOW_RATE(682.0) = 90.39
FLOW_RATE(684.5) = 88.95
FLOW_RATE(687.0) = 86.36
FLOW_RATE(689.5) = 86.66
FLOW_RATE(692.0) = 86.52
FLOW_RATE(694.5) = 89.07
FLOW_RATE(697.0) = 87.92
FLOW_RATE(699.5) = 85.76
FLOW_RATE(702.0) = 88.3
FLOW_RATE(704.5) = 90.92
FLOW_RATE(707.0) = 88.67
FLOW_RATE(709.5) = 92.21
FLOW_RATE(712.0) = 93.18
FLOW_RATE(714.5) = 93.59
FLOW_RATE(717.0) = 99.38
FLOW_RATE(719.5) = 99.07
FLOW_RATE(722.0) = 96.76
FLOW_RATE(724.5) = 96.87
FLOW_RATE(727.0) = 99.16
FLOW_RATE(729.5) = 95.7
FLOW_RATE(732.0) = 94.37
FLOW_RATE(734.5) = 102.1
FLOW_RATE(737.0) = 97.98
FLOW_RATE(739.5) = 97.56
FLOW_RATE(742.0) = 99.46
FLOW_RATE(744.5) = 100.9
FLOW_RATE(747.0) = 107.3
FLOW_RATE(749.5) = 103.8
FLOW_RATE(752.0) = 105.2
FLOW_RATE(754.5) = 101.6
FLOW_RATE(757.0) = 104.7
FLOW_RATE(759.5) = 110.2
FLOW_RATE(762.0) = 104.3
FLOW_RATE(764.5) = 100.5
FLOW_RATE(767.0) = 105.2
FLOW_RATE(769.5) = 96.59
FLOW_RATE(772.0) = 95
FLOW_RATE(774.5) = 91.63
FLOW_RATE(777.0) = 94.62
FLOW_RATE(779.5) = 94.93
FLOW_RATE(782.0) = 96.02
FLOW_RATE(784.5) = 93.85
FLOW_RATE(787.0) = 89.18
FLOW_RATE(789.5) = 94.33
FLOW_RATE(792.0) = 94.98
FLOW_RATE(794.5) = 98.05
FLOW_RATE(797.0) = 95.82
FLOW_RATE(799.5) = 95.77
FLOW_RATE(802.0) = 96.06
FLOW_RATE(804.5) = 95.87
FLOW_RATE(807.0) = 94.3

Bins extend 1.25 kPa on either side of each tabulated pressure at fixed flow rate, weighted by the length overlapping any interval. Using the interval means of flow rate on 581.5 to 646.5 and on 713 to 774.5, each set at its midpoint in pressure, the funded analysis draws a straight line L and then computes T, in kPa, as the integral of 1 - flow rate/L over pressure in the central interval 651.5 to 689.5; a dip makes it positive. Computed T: 2.3 kPa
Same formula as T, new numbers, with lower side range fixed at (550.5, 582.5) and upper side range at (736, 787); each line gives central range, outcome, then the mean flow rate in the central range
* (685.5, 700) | 2.4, 87.1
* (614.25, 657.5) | 1.6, 105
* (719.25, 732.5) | 0.7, 97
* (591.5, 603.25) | 1.1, 101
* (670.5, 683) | 1.8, 90.7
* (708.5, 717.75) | 0.8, 94.4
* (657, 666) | 0.6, 99.9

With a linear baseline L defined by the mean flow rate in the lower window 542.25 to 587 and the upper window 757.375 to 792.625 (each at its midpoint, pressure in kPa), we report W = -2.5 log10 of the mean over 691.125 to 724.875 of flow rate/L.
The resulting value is 0.11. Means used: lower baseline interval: 110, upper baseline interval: 97.5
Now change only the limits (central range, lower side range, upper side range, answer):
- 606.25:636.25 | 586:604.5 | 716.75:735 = 0.05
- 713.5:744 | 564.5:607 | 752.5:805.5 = 0.03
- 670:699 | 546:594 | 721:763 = 0.17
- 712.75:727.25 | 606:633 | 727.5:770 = 0.04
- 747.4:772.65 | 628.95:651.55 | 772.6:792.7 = -0.08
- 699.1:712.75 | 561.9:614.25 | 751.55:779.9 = 0.15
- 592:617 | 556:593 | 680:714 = 0.13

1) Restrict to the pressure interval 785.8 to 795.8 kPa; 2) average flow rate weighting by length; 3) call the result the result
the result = 94.2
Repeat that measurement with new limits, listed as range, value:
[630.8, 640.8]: 108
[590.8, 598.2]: 103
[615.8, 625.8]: 96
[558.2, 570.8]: 119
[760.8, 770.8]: 102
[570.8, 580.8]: 114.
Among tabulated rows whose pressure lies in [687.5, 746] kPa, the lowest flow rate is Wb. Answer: 85.76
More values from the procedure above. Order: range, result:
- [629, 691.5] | 86.36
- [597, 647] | 90.63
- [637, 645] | 109.5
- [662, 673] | 90.23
